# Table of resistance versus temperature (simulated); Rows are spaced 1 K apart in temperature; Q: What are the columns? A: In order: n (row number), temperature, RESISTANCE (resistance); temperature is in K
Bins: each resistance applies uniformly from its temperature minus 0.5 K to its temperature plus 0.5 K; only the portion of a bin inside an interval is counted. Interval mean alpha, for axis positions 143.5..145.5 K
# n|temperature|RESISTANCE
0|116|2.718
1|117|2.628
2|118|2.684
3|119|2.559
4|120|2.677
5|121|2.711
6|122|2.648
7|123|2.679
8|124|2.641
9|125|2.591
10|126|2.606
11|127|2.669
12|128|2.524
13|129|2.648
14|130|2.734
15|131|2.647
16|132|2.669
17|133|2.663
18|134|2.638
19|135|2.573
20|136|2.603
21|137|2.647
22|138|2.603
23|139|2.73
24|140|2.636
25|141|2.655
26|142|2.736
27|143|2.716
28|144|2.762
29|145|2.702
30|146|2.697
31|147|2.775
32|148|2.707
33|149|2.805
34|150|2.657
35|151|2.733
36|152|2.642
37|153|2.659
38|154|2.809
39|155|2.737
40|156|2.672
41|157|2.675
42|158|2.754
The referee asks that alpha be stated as 2.73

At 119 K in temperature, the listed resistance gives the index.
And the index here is 2.559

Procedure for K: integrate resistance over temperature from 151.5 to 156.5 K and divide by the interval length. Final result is 2.7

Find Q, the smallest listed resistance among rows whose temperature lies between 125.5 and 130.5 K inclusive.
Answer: 2.524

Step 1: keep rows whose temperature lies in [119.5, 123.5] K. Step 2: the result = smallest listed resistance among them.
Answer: 2.648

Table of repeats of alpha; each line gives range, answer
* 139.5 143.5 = 2.69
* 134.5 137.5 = 2.61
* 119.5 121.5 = 2.69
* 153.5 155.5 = 2.77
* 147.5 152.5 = 2.71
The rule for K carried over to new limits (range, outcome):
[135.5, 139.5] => 2.65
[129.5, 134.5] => 2.67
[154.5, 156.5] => 2.7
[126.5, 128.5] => 2.6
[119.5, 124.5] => 2.67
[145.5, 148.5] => 2.73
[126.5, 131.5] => 2.64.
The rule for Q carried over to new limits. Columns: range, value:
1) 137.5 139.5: 2.603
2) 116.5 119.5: 2.559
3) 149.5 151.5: 2.657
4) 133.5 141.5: 2.573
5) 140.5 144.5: 2.655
